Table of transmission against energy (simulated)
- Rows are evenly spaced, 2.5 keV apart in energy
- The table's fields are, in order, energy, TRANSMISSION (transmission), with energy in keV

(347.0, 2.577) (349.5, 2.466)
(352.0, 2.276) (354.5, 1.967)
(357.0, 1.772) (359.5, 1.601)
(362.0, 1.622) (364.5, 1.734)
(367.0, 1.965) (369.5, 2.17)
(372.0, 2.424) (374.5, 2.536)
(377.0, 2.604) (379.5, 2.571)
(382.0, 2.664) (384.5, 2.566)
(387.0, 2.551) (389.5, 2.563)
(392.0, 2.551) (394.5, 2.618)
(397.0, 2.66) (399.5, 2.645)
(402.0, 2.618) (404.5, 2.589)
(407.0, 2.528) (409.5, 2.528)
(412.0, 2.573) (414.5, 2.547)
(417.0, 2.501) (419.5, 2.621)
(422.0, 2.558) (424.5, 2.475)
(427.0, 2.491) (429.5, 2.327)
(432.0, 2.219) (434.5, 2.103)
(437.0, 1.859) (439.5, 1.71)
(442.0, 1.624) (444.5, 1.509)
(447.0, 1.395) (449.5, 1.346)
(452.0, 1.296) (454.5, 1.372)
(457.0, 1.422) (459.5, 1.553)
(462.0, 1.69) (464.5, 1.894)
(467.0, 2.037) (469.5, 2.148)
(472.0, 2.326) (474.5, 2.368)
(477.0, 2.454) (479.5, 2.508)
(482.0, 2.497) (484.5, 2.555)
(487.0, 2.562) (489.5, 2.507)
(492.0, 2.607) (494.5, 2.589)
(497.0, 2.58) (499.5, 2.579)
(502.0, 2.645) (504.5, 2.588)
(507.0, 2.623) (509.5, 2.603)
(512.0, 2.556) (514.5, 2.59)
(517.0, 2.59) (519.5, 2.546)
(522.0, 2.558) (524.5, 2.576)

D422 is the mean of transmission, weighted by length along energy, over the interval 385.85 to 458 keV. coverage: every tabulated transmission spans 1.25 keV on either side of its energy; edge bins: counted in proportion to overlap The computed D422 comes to 2.2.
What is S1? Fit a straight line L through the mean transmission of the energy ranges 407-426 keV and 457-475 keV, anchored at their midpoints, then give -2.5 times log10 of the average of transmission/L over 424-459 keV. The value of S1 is 0.26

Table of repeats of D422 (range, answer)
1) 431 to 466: 1.64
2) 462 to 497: 2.37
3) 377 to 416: 2.58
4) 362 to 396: 2.4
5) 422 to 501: 2.09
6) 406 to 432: 2.5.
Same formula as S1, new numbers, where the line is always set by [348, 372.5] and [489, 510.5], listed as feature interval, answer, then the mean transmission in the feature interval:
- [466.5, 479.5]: 0.08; 2.3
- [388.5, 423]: -0.18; 2.58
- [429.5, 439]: 0.12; 2.07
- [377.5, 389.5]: -0.23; 2.59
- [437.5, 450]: 0.45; 1.55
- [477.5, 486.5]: 0.00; 2.52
